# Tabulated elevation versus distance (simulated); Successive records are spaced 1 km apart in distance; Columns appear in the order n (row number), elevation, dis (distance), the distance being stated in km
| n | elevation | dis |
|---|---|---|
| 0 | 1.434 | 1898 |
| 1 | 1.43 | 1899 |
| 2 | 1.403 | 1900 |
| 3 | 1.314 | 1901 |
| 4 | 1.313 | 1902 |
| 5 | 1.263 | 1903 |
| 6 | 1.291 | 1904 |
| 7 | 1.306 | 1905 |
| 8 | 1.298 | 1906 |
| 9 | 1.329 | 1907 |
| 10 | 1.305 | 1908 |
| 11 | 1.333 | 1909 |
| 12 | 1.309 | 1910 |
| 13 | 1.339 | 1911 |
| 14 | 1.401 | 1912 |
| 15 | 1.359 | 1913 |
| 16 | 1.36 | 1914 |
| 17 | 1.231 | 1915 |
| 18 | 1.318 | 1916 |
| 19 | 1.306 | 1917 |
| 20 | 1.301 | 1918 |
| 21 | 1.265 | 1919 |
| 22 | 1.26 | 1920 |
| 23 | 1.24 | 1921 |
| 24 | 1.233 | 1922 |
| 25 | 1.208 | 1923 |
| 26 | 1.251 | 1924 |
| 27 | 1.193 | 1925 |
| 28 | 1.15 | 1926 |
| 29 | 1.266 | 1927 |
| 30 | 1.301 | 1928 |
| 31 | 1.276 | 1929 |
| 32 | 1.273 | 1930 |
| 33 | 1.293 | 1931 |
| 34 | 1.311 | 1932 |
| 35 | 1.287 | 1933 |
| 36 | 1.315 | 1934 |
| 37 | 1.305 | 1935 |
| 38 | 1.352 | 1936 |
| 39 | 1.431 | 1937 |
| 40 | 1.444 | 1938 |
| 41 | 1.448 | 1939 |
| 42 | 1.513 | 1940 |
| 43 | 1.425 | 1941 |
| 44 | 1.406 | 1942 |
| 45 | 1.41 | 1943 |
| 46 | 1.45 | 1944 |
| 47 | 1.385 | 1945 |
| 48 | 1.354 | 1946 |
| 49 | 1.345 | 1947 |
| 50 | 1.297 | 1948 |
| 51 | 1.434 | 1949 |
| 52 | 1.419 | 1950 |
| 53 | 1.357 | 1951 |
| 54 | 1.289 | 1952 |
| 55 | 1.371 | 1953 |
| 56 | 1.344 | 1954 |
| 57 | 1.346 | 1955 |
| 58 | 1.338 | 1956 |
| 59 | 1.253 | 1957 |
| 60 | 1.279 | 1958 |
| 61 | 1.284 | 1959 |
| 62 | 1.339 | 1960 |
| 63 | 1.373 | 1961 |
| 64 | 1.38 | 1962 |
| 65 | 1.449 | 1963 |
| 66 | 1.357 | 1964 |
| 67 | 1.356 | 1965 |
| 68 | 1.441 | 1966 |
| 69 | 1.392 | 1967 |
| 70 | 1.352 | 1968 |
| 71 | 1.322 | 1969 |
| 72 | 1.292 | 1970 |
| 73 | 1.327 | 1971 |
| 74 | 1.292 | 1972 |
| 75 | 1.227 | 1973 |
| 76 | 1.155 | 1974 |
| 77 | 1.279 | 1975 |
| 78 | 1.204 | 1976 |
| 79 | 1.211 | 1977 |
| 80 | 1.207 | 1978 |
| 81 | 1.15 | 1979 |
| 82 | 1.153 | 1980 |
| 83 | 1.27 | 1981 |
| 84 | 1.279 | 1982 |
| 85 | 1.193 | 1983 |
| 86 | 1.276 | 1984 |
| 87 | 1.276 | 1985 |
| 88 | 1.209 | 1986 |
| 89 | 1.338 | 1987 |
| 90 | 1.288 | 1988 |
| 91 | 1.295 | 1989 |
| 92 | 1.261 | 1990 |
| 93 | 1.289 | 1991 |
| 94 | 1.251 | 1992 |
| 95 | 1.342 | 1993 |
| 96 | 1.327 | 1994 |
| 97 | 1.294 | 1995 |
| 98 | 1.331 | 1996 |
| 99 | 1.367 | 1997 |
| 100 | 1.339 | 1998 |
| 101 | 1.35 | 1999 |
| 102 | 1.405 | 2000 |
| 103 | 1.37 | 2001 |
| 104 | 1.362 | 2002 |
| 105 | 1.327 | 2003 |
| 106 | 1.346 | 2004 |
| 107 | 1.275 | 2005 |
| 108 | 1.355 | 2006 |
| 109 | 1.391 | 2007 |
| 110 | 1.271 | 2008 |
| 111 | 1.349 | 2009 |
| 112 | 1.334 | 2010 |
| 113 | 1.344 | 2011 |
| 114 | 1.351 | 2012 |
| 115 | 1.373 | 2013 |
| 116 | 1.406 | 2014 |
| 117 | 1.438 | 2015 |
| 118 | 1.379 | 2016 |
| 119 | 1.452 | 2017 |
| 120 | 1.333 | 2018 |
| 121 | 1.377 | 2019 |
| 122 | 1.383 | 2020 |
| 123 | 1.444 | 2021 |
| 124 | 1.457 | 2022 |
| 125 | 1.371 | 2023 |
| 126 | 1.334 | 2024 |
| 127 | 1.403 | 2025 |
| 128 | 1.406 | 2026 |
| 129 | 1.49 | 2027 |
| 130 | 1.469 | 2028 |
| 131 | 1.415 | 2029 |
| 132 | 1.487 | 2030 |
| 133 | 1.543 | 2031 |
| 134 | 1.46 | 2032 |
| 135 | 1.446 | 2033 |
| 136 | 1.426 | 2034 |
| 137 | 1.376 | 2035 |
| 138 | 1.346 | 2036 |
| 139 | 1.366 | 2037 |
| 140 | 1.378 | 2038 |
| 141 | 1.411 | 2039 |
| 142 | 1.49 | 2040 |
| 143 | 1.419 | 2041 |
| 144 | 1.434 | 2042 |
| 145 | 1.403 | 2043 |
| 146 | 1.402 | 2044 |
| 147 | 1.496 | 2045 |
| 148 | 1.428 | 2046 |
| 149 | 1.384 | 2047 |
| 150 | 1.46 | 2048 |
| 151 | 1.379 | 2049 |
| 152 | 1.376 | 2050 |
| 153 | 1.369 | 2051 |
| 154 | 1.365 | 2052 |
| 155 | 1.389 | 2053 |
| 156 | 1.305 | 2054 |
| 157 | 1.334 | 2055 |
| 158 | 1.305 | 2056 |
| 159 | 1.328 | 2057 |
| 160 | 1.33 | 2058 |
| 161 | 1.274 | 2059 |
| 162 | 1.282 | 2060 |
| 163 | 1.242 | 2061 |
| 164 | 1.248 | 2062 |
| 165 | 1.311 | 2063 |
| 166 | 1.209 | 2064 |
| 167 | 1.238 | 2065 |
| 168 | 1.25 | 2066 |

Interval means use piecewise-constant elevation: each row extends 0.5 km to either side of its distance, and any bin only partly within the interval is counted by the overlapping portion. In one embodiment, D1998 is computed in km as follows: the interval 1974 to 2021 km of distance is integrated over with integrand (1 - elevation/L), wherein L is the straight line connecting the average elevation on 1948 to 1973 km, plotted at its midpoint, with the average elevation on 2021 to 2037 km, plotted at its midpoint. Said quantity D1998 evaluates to 2.6 km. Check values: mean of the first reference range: 1.35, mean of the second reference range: 1.43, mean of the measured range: 1.31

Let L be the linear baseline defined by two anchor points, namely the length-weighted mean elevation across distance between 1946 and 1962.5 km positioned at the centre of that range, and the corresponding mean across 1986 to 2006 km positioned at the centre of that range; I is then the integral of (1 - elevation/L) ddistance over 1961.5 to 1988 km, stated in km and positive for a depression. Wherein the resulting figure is 0.9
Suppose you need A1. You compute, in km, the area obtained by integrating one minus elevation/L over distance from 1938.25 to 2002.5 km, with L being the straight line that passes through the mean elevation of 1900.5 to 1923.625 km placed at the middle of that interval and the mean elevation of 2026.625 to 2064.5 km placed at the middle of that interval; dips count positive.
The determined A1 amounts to 0.5 km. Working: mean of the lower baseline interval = 1.3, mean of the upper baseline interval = 1.38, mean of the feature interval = 1.32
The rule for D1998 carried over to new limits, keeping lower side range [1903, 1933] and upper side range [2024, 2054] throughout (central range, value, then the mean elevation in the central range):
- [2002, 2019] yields 0.35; 1.36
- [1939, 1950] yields -0.75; 1.4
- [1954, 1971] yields -0.15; 1.35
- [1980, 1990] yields 0.71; 1.26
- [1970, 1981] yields 1.00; 1.23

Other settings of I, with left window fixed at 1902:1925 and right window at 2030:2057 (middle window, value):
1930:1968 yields -1.2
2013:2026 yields -0.1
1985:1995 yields 0.5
